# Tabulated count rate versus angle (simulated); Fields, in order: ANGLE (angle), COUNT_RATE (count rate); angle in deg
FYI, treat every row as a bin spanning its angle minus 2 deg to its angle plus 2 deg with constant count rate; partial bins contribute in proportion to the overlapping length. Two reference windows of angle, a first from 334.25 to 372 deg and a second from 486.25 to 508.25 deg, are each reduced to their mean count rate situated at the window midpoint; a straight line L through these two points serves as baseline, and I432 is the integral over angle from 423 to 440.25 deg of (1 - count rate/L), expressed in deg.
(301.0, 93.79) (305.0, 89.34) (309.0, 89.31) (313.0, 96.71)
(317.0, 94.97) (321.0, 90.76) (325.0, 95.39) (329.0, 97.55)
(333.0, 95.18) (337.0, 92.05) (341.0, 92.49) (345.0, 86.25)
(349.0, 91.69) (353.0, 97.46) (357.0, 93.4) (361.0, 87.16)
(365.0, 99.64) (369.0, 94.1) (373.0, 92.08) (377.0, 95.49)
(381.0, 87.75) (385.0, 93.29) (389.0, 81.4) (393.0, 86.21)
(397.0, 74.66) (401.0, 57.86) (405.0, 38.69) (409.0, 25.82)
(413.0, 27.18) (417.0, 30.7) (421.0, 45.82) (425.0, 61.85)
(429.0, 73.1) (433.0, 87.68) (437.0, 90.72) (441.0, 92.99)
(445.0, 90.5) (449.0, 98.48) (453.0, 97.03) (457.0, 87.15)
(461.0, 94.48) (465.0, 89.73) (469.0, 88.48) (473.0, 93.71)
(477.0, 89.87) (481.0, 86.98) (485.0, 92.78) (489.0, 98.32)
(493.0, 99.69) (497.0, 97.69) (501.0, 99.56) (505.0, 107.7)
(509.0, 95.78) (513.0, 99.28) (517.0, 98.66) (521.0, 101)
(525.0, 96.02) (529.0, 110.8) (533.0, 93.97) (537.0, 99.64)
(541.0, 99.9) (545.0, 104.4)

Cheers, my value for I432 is 3.1 deg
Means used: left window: 92.7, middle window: 79.4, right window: 100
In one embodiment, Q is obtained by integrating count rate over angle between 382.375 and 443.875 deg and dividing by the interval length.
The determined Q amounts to 65.1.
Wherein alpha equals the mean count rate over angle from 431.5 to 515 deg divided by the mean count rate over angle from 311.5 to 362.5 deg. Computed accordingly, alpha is 1.01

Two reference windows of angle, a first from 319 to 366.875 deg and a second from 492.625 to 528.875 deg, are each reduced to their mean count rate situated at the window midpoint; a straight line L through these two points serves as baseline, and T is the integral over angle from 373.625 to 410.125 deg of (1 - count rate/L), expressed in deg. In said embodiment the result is 8.4 deg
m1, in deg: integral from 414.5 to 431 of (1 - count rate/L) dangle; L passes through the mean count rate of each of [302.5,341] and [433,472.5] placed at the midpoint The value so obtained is 7.2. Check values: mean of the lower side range 93.4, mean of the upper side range 92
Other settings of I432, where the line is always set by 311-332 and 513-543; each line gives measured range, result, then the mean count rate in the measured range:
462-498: 2.14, 92.9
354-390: 1.58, 92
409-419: 7.09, 28.3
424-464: 4.04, 88.1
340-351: 0.66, 89.9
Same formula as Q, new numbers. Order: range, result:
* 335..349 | 90.5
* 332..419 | 78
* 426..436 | 79.6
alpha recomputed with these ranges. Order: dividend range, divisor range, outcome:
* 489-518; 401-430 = 2.30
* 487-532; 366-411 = 1.32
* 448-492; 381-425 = 1.60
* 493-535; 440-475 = 1.08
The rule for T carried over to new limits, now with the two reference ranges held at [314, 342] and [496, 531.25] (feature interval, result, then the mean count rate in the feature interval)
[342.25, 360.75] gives 0.6 deg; 91.7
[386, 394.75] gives 1.1 deg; 84.8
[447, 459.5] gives 0.6 deg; 94.2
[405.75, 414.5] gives 6.2 deg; 28.2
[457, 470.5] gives 1.2 deg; 90.4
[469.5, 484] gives 1.4 deg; 90.2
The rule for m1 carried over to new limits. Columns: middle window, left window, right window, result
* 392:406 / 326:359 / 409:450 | 2.2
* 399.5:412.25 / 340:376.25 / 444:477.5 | 7.4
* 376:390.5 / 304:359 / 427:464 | 0.4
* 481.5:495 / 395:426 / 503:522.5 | -1.4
